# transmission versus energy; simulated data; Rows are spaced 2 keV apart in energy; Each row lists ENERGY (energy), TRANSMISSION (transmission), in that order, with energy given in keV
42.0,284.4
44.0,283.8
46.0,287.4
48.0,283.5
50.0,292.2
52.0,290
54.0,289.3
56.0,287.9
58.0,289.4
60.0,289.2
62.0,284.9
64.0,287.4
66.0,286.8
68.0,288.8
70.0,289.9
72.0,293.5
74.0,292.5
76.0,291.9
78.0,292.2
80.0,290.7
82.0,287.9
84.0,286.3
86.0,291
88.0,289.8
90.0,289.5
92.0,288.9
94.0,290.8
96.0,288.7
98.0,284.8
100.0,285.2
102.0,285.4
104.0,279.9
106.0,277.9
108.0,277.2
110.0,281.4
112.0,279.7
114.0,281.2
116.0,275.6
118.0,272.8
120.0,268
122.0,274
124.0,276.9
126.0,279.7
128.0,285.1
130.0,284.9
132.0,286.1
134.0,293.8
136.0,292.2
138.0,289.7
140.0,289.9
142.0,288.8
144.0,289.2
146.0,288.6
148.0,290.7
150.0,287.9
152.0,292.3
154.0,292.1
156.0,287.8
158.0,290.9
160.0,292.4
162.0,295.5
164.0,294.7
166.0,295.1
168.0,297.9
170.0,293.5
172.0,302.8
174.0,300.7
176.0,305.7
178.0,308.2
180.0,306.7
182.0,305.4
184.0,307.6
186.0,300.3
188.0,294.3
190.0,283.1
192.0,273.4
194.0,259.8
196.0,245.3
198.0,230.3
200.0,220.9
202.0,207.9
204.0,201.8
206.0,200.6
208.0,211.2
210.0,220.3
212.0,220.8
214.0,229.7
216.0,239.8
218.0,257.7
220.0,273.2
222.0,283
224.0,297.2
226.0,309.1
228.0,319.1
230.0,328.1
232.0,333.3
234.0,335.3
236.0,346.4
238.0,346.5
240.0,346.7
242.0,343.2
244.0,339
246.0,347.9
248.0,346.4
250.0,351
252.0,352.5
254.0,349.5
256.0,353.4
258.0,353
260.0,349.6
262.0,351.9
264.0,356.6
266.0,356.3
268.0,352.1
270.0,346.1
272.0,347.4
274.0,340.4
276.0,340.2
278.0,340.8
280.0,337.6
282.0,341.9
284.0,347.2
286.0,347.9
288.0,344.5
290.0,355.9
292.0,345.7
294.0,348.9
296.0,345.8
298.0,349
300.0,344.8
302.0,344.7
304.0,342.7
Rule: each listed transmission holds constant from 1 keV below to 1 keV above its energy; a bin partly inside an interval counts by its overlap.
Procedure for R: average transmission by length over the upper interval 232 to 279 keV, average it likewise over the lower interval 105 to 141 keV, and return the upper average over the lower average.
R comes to 1.2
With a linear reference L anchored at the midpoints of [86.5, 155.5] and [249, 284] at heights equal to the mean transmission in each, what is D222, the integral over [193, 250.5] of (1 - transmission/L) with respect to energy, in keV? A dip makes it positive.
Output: 8.4 keV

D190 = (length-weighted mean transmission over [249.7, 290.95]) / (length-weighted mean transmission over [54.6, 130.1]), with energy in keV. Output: 1.22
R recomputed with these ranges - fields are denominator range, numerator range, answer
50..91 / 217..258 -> 1.13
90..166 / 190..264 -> 1.03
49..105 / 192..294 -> 1.07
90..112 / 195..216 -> 0.77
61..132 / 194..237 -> 0.92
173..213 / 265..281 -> 1.33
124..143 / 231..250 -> 1.19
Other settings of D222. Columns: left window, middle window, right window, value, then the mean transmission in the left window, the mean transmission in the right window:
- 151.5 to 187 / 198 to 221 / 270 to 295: 6.50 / 298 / 345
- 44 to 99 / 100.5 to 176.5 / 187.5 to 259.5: 0.67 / 289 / 291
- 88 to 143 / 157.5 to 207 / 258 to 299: 5.21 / 283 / 347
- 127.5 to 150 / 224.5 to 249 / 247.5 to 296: -0.24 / 289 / 348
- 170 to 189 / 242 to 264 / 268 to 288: -1.06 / 303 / 344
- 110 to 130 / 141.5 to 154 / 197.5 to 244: -0.57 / 278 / 276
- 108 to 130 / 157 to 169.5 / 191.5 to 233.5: -1.26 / 278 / 256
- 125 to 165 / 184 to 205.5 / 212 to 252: 3.52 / 290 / 313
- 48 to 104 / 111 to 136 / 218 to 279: 1.79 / 289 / 337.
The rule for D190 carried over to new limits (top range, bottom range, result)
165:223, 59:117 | 0.92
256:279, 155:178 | 1.18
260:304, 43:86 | 1.20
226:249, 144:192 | 1.14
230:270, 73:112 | 1.21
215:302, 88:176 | 1.17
